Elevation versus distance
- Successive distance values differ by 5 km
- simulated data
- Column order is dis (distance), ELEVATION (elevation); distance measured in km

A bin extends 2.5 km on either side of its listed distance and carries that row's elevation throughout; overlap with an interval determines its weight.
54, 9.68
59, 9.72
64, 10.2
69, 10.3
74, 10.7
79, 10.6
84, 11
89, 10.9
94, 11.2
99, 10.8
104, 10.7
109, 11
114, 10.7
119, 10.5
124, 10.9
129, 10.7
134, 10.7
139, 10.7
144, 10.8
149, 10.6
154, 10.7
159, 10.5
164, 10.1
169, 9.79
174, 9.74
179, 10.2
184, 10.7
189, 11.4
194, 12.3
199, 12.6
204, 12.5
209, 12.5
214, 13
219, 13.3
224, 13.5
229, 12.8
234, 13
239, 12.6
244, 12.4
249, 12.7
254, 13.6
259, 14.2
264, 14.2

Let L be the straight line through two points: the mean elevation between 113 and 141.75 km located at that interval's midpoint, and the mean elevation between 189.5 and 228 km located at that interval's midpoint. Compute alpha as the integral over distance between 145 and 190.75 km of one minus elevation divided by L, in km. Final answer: 5.1 km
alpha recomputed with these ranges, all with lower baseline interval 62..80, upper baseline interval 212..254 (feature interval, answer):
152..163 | 1.17 km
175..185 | 1.51 km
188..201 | 0.21 km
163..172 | 1.53 km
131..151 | 1.43 km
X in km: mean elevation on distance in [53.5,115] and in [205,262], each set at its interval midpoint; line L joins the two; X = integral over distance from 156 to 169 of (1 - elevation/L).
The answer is 1.8 km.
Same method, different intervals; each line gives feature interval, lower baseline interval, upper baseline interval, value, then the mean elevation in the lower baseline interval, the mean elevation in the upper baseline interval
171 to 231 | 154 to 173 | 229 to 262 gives -2.6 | 10.2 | 13.1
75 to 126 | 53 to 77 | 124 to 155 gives -2.0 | 10.2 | 10.7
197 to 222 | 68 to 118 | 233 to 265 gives -0.4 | 10.8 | 13.2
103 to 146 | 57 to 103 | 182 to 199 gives 1.1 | 10.6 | 11.7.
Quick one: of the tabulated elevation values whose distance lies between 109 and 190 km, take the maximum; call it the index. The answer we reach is 11.4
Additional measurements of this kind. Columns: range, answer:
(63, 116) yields 11.2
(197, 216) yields 13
